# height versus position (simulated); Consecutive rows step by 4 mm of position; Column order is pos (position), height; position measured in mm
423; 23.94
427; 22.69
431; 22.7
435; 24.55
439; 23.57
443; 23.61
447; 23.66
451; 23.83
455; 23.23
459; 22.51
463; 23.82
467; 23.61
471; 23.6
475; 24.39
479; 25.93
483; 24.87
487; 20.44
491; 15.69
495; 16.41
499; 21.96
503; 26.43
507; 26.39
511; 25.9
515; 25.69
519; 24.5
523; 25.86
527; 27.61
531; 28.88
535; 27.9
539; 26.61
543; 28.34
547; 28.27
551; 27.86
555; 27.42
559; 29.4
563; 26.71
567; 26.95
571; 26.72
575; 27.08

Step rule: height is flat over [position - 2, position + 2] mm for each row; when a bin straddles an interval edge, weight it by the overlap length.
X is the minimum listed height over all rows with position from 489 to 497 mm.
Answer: 15.69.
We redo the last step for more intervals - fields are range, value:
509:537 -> 24.5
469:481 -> 23.6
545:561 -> 27.42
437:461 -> 22.51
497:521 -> 21.96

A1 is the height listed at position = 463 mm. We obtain 23.82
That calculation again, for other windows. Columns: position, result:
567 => 26.95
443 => 23.61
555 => 27.42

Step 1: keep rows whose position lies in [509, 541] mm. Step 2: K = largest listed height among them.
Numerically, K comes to 28.88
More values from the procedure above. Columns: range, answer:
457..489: 25.93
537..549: 28.34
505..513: 26.39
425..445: 24.55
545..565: 29.4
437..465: 23.83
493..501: 21.96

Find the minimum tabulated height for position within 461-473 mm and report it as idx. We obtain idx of 23.6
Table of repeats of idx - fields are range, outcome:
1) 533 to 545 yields 26.61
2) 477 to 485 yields 24.87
